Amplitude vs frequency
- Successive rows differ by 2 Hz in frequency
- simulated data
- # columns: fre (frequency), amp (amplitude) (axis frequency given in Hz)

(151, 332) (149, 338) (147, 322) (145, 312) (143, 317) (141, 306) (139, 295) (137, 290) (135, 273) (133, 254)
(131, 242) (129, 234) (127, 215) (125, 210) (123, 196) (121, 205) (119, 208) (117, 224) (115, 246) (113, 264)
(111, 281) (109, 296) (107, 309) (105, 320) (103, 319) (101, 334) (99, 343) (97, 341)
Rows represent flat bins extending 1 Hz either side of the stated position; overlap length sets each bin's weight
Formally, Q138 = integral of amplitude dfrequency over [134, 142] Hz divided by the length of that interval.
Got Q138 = 291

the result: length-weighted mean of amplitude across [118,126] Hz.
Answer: 205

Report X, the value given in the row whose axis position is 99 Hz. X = 343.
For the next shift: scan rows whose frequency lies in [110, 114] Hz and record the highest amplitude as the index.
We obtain 281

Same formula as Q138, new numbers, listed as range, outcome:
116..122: 212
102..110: 311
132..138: 272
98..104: 332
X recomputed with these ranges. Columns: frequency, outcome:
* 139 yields 295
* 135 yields 273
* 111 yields 281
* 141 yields 306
